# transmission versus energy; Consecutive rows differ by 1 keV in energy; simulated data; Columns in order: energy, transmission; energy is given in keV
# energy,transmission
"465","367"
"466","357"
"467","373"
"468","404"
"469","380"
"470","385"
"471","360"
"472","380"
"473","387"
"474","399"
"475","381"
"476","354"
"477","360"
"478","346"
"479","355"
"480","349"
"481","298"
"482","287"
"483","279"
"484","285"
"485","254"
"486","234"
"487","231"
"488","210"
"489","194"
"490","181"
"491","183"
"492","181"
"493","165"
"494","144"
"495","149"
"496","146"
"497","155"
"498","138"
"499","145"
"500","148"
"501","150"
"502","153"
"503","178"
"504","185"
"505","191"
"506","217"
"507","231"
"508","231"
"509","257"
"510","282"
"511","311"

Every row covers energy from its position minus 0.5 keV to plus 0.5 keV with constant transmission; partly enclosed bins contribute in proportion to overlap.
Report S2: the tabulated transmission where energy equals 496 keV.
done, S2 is 146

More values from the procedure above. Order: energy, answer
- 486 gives 234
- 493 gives 165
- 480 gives 349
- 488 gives 210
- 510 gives 282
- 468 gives 404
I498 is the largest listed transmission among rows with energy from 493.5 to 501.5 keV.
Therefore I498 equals 155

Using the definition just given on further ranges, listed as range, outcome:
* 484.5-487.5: 254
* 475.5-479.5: 360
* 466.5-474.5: 404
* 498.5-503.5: 178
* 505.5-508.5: 231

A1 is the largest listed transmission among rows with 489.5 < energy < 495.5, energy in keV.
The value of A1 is 183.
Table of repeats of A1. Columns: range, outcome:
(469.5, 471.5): 385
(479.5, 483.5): 349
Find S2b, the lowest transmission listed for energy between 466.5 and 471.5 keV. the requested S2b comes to 360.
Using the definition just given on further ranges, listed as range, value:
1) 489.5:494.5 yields 144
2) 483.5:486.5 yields 234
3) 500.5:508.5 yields 150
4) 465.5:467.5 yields 357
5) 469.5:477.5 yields 354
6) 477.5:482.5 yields 287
